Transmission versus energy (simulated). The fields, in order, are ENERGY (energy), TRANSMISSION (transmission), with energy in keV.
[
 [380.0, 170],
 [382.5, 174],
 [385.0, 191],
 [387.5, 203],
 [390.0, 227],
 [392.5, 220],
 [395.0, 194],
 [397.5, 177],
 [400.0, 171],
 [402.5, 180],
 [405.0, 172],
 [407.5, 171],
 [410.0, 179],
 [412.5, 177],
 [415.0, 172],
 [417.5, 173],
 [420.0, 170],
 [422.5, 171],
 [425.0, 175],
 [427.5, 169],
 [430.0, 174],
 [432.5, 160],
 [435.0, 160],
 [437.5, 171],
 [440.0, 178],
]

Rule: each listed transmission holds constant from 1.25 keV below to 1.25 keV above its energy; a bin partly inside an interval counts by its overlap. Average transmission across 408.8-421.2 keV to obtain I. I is 174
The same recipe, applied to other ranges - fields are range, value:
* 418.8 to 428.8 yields 171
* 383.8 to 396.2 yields 207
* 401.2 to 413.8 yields 176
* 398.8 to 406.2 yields 174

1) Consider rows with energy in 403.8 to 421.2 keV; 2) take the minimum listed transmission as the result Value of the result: 170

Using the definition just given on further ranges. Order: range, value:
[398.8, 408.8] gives 171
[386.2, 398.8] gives 177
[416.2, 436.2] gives 160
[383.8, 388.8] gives 191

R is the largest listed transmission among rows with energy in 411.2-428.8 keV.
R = 177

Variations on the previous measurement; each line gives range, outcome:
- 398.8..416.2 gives 180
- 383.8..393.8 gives 227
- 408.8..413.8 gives 179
